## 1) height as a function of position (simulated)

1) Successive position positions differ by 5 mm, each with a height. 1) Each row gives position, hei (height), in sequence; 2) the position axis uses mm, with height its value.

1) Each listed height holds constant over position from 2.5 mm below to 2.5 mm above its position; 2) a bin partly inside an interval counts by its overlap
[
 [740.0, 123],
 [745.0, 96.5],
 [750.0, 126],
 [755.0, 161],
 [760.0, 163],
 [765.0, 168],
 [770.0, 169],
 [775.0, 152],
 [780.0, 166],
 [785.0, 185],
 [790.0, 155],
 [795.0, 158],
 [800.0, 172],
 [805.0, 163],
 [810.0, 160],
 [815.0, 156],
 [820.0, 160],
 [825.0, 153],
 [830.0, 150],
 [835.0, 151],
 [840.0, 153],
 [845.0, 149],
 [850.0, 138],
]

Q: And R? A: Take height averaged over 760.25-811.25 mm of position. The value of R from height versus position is 165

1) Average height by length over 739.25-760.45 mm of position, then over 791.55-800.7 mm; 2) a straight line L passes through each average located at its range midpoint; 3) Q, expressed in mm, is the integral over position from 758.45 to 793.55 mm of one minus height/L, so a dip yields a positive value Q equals -3.8 mm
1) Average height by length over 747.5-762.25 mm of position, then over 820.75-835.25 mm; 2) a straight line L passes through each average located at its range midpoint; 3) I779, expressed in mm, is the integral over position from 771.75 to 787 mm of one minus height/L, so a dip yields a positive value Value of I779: -1.7 mm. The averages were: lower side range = 150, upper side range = 152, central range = 167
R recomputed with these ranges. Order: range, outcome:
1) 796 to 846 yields 157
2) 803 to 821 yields 160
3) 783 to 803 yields 167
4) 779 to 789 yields 174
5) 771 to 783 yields 161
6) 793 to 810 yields 164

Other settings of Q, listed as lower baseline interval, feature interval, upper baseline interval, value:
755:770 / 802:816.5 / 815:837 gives -0.3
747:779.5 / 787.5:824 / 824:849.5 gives -1.8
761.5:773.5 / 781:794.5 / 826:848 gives -0.5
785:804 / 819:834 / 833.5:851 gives 0.0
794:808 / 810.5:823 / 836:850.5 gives 0.0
